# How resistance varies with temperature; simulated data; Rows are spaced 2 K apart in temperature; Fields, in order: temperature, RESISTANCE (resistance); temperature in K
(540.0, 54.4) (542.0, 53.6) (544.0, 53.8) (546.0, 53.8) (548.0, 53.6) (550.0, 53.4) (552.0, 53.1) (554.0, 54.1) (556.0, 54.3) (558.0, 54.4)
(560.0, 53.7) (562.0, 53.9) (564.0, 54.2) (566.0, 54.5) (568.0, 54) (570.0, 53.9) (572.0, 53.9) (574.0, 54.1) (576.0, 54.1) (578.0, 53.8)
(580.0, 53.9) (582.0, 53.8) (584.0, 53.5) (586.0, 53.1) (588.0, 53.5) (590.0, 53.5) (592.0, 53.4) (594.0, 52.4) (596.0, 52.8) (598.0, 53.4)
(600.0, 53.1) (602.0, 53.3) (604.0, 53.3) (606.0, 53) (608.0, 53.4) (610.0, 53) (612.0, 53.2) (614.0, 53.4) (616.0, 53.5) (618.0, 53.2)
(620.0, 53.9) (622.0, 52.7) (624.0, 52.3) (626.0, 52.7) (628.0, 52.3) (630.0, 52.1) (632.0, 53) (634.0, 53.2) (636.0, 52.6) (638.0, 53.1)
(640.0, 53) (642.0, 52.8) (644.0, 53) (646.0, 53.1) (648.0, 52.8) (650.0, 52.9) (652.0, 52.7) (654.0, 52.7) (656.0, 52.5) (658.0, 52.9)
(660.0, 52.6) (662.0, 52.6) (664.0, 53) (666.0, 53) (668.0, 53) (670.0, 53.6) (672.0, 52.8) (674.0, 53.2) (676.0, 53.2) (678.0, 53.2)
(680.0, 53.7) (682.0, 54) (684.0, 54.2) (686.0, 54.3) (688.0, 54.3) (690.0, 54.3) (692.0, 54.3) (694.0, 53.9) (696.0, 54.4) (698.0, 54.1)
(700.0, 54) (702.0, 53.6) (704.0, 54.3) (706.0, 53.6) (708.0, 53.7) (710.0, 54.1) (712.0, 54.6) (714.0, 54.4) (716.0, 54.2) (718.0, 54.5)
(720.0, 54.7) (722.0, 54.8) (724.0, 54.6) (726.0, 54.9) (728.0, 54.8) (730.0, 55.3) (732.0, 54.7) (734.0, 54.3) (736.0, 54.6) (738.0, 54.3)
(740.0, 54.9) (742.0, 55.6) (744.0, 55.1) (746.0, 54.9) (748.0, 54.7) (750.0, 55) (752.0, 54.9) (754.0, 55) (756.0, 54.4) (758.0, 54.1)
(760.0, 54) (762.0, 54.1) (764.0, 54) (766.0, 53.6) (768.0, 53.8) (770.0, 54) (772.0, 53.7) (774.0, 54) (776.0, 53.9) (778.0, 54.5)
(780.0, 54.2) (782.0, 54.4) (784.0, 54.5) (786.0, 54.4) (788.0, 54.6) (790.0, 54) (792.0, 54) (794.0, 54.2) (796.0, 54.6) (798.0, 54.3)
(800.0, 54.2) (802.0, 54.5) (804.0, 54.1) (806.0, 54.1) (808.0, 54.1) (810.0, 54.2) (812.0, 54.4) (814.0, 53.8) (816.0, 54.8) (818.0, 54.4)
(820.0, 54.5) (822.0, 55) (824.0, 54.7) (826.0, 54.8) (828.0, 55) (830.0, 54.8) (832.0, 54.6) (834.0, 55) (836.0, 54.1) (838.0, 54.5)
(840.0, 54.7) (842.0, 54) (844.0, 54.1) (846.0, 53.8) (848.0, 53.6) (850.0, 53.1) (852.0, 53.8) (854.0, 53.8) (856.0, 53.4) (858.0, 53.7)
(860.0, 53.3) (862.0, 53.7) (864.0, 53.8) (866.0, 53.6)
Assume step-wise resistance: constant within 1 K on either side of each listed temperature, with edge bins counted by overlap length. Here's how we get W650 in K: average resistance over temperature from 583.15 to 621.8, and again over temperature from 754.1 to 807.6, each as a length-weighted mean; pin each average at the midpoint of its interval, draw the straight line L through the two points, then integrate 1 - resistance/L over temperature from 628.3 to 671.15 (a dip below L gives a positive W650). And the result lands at 0.51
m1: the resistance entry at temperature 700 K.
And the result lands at 54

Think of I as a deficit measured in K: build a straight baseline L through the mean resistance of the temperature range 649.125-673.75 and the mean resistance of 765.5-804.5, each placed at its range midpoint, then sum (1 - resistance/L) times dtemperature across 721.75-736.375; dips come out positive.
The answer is -0.32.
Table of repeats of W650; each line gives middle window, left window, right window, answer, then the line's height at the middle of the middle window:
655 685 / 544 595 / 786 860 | 0.44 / 54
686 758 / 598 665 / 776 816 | -1.11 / 53.7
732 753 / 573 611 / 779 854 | -0.32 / 54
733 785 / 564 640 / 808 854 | -0.38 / 54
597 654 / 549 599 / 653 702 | 0.65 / 53.6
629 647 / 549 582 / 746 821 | 0.39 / 54.1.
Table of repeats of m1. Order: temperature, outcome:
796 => 54.6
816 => 54.8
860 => 53.3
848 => 53.6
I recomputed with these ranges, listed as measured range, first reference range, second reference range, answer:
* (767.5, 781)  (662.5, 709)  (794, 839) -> 0.05 K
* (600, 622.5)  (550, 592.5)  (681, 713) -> 0.27 K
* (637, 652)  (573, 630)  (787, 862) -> 0.14 K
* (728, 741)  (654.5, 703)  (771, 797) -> -0.19 K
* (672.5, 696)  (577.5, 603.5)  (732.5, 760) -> 0.13 K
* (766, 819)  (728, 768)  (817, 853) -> 0.26 K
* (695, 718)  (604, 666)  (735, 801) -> -0.17 K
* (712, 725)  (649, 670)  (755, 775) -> -0.26 K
